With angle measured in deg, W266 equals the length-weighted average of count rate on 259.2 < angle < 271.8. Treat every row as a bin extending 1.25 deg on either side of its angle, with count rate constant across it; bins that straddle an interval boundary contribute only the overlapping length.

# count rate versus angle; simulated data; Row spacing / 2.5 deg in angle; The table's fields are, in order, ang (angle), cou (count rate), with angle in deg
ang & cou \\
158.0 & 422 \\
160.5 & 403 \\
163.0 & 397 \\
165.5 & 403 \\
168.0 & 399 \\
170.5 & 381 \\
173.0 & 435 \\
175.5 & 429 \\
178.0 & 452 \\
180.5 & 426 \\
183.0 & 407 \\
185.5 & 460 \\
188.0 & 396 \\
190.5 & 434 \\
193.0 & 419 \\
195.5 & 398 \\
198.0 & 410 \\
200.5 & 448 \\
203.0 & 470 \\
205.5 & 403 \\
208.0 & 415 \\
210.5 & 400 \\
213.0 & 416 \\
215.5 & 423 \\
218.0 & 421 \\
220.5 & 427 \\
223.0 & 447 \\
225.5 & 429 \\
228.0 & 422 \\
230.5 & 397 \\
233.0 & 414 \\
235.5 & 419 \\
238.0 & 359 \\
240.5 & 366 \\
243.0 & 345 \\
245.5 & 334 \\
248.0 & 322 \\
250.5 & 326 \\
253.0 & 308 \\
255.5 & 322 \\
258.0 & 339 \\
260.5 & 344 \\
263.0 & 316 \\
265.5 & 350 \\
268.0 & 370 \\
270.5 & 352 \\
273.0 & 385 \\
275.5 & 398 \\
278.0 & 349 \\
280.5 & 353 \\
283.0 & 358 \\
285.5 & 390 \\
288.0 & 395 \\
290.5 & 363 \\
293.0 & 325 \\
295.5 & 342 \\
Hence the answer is 347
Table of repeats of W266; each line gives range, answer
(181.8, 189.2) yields 421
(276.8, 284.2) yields 353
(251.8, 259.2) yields 323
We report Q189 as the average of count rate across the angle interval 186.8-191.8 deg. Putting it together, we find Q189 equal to 415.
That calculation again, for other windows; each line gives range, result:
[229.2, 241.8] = 391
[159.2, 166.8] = 401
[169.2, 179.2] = 424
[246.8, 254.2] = 319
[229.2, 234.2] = 406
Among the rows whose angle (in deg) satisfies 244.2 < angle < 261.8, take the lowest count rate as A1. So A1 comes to 308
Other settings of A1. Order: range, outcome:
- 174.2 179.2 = 429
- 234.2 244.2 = 345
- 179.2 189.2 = 396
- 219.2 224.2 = 427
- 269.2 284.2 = 349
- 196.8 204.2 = 410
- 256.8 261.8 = 339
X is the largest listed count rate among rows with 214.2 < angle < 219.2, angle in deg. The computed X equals 423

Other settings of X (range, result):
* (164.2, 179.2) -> 452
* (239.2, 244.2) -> 366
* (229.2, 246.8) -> 419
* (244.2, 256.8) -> 334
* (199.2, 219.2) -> 470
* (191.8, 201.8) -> 448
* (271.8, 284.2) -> 398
